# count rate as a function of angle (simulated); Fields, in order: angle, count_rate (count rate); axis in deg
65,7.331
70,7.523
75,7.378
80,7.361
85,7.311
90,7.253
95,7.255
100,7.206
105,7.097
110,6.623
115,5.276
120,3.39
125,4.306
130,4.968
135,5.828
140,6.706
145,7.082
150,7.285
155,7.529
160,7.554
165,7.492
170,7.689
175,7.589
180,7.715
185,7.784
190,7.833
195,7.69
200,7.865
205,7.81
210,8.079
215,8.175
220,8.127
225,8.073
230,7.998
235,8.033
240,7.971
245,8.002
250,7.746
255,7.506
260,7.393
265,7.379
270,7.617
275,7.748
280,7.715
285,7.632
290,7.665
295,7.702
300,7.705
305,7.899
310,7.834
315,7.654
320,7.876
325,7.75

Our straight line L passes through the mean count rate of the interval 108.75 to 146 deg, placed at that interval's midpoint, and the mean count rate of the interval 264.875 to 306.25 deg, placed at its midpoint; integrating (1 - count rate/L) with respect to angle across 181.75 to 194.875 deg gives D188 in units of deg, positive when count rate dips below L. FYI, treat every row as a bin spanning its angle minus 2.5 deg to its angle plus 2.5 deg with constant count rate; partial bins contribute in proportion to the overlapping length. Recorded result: -3.1 deg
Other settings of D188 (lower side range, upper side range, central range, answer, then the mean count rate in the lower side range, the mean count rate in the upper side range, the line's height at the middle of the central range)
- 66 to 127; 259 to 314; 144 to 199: -4.8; 6.54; 7.67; 6.98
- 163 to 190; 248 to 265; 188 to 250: -3.0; 7.67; 7.52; 7.59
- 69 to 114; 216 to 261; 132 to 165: 1.9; 7.15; 7.9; 7.44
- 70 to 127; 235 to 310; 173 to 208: -3.1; 6.47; 7.71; 7.13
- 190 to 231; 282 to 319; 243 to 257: 0.2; 7.97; 7.73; 7.86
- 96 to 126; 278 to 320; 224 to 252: -3.4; 5.8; 7.73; 7.11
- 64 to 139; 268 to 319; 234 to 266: -1.3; 6.39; 7.72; 7.42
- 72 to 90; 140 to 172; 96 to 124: 5.5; 7.34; 7.38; 7.36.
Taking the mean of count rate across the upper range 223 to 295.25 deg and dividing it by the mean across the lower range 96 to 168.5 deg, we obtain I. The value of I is 1.22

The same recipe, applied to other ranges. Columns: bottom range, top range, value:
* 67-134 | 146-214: 1.21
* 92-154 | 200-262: 1.29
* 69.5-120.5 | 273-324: 1.14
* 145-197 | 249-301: 1.00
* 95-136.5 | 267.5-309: 1.36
